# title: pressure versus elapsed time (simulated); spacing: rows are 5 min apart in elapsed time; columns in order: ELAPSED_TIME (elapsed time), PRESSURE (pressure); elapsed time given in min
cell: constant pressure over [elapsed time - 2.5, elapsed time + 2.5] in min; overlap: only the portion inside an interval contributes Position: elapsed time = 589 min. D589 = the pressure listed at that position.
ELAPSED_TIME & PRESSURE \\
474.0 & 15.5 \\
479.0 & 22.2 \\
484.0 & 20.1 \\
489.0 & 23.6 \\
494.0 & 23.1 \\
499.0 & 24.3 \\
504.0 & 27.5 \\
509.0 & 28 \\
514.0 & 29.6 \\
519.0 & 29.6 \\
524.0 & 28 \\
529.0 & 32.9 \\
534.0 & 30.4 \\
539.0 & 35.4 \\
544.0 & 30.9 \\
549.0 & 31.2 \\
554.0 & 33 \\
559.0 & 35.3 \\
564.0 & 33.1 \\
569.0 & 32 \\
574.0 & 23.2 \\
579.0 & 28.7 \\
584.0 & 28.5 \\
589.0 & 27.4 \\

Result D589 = 27.4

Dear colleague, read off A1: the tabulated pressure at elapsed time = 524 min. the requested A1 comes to 28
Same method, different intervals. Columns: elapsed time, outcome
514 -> 29.6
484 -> 20.1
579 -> 28.7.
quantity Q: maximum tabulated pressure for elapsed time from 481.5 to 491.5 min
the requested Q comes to 23.6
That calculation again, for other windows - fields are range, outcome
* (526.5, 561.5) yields 35.4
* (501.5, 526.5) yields 29.6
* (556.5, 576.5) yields 35.3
